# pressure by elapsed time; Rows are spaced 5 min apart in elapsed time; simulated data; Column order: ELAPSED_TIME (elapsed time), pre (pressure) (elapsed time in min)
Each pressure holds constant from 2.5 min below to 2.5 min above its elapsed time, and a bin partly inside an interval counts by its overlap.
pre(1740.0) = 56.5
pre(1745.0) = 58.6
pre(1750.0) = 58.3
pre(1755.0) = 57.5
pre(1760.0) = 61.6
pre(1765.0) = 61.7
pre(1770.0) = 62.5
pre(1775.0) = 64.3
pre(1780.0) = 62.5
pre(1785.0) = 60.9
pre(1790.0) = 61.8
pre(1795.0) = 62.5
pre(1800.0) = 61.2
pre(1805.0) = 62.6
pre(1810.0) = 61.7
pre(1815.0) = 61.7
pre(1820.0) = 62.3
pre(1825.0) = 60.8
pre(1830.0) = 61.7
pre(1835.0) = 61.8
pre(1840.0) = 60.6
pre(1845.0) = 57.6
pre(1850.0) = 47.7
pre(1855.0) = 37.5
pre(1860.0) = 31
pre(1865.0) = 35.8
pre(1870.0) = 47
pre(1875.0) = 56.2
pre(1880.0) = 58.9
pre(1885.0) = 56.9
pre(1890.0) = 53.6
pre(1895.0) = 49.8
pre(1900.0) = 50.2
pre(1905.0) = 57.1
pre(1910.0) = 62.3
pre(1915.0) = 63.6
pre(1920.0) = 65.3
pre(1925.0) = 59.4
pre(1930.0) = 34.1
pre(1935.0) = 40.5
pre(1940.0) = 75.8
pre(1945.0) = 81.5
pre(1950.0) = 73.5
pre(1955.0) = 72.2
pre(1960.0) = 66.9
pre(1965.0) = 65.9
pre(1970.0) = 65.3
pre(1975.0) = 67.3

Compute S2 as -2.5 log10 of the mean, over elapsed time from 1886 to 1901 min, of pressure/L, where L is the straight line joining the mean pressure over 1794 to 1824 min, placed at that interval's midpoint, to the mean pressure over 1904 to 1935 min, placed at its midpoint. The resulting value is 0.10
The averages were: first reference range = 61.9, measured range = 51.9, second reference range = 55.6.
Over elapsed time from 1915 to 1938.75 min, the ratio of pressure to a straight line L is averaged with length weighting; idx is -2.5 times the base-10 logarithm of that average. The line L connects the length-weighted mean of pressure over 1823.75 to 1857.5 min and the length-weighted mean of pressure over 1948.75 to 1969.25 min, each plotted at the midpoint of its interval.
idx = 0.23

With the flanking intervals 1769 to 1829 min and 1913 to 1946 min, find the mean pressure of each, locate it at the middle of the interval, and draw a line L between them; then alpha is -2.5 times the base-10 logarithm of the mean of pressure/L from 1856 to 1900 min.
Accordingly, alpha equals 0.237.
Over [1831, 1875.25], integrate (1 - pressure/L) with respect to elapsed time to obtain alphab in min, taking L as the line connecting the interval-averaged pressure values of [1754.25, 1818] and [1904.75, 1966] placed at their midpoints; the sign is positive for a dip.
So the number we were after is 9.91 min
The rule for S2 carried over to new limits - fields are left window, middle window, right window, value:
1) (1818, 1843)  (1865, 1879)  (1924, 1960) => 0.24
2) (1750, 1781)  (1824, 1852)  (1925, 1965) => 0.07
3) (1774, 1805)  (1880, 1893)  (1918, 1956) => 0.12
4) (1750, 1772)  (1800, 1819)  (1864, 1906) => -0.09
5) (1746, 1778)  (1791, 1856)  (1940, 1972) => 0.09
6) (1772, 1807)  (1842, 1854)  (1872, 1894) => 0.14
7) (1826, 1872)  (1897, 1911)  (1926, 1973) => 0.03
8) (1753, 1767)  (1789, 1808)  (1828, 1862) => -0.11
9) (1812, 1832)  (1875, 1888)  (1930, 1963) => 0.11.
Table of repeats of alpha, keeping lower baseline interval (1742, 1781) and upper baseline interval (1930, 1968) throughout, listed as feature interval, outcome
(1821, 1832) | 0.02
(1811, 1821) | 0.01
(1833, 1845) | 0.04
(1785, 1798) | -0.01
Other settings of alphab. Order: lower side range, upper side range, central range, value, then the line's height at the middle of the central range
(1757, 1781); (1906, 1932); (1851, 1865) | 5.5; 59.4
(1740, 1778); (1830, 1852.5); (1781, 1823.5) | -2.2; 58.8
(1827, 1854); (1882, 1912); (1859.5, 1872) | 3.9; 56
